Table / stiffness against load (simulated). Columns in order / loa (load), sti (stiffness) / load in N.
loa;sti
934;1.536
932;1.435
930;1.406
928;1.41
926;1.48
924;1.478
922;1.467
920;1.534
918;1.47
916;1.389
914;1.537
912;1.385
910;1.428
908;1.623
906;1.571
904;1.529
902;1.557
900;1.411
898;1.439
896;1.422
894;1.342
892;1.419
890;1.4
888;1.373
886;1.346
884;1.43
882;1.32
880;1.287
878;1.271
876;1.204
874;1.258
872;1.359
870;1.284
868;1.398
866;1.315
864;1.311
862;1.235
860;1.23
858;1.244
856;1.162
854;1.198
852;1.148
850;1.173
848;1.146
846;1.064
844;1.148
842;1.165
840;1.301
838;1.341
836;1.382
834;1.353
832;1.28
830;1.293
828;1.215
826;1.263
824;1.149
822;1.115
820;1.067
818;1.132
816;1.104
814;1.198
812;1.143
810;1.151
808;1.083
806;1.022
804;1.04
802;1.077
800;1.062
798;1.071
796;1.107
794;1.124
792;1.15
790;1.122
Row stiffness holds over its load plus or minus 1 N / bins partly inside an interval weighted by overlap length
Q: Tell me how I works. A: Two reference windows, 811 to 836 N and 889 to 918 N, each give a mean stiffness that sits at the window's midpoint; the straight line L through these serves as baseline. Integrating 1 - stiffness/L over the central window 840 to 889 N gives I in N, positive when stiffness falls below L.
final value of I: 3.0 N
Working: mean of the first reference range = 1.2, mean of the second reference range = 1.46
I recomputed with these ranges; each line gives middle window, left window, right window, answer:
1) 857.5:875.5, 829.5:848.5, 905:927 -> 0.6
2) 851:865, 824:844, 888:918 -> 1.3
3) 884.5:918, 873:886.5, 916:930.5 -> -1.7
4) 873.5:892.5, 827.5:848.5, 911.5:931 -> 0.4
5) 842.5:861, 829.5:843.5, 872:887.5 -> 1.9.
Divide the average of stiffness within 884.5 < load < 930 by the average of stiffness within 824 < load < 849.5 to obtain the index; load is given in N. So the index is 1.2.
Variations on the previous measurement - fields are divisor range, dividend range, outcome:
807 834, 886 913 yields 1.23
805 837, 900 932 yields 1.25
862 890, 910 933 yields 1.10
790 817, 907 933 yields 1.33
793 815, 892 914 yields 1.34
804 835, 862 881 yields 1.11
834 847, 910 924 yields 1.18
